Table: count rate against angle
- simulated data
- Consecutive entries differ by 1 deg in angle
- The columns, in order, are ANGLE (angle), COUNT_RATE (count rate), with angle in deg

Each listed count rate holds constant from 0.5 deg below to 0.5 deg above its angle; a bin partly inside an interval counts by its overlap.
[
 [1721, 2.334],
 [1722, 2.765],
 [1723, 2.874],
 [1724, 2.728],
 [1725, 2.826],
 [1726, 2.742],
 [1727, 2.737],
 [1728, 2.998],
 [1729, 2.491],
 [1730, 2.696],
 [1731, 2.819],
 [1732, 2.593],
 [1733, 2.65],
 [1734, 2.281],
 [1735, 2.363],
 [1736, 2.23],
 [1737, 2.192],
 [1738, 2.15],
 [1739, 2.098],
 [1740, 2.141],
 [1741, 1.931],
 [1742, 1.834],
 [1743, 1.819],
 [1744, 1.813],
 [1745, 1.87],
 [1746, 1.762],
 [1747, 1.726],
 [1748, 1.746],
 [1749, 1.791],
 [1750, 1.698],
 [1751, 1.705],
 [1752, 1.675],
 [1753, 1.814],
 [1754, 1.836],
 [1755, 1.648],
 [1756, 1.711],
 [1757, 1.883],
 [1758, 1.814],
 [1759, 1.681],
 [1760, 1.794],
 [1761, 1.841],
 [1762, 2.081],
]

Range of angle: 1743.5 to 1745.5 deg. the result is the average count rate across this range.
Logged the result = 1.84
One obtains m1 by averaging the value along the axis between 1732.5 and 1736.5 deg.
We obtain 2.38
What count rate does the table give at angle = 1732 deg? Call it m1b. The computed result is 2.593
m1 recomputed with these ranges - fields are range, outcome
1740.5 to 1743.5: 1.86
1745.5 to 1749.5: 1.76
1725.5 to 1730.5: 2.73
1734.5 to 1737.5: 2.26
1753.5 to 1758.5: 1.78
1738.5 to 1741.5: 2.06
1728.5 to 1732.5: 2.65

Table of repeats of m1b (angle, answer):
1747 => 1.726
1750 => 1.698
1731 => 2.819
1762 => 2.081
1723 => 2.874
